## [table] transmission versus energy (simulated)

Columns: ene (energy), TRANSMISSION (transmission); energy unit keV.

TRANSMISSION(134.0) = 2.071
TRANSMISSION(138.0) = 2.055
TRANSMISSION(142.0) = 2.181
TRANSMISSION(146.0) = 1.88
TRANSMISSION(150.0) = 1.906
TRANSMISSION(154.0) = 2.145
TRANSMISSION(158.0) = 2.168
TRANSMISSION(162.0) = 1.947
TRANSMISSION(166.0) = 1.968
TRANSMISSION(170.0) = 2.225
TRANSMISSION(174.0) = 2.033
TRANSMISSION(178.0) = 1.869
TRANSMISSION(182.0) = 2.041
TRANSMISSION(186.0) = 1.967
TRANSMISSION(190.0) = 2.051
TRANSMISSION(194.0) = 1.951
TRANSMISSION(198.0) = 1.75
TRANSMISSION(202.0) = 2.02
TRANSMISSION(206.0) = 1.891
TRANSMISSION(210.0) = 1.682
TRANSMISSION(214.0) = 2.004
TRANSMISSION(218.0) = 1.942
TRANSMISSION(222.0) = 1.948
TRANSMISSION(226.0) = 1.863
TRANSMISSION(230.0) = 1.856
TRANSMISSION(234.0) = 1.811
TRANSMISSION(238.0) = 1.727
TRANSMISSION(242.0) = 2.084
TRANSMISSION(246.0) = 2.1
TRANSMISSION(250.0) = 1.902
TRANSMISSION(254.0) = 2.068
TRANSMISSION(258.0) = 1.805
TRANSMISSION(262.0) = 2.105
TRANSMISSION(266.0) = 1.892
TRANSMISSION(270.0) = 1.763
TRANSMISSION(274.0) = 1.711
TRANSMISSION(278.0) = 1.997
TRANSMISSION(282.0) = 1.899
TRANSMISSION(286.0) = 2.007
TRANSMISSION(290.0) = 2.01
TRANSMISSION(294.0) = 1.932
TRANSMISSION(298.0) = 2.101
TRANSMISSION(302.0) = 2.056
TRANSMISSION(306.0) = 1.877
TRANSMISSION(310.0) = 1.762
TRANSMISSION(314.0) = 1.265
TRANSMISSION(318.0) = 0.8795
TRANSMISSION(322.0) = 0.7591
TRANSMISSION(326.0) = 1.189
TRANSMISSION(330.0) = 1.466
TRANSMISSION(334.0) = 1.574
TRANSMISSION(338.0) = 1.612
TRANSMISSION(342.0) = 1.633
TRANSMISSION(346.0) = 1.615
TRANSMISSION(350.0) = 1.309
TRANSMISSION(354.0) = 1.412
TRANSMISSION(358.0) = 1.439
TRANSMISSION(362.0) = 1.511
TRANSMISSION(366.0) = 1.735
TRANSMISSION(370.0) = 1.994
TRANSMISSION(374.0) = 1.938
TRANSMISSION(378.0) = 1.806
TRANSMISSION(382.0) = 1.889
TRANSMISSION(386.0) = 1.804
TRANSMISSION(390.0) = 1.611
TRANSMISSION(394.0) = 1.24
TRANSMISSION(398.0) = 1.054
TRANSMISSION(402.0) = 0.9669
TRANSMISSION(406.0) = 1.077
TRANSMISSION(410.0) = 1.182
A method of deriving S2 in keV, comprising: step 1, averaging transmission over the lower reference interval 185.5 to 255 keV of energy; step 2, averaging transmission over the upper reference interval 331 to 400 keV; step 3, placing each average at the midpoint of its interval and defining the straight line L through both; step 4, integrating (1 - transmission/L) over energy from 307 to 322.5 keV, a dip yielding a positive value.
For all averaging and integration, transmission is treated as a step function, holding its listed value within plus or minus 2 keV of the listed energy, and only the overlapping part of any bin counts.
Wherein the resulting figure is 4.2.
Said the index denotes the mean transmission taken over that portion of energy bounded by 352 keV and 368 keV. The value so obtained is 1.52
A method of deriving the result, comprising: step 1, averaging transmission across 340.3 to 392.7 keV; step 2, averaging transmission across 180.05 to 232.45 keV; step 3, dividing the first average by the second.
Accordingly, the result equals 0.9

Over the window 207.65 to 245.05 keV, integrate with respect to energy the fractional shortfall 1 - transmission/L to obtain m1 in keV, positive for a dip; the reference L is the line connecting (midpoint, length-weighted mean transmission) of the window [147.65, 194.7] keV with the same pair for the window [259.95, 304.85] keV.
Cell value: 1.90 keV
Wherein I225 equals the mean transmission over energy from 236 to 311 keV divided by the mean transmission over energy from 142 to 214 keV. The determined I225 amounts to 0.98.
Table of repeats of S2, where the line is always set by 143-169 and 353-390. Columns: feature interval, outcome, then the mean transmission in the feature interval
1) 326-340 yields 2.2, 1.5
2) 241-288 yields -1.7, 1.94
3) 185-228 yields 0.8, 1.91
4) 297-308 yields -1.1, 2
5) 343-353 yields 1.6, 1.47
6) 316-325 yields 4.7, 0.86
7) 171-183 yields 0.0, 2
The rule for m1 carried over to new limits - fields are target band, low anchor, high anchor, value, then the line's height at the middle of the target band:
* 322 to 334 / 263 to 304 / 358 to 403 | 3.4 keV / 1.79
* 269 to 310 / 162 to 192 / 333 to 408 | -4.6 keV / 1.74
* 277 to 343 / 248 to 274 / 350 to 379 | 5.6 keV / 1.79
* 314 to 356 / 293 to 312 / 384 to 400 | 9.7 keV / 1.76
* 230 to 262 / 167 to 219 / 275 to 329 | -2.1 keV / 1.82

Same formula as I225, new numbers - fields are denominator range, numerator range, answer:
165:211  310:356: 0.69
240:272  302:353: 0.73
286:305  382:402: 0.71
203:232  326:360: 0.79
